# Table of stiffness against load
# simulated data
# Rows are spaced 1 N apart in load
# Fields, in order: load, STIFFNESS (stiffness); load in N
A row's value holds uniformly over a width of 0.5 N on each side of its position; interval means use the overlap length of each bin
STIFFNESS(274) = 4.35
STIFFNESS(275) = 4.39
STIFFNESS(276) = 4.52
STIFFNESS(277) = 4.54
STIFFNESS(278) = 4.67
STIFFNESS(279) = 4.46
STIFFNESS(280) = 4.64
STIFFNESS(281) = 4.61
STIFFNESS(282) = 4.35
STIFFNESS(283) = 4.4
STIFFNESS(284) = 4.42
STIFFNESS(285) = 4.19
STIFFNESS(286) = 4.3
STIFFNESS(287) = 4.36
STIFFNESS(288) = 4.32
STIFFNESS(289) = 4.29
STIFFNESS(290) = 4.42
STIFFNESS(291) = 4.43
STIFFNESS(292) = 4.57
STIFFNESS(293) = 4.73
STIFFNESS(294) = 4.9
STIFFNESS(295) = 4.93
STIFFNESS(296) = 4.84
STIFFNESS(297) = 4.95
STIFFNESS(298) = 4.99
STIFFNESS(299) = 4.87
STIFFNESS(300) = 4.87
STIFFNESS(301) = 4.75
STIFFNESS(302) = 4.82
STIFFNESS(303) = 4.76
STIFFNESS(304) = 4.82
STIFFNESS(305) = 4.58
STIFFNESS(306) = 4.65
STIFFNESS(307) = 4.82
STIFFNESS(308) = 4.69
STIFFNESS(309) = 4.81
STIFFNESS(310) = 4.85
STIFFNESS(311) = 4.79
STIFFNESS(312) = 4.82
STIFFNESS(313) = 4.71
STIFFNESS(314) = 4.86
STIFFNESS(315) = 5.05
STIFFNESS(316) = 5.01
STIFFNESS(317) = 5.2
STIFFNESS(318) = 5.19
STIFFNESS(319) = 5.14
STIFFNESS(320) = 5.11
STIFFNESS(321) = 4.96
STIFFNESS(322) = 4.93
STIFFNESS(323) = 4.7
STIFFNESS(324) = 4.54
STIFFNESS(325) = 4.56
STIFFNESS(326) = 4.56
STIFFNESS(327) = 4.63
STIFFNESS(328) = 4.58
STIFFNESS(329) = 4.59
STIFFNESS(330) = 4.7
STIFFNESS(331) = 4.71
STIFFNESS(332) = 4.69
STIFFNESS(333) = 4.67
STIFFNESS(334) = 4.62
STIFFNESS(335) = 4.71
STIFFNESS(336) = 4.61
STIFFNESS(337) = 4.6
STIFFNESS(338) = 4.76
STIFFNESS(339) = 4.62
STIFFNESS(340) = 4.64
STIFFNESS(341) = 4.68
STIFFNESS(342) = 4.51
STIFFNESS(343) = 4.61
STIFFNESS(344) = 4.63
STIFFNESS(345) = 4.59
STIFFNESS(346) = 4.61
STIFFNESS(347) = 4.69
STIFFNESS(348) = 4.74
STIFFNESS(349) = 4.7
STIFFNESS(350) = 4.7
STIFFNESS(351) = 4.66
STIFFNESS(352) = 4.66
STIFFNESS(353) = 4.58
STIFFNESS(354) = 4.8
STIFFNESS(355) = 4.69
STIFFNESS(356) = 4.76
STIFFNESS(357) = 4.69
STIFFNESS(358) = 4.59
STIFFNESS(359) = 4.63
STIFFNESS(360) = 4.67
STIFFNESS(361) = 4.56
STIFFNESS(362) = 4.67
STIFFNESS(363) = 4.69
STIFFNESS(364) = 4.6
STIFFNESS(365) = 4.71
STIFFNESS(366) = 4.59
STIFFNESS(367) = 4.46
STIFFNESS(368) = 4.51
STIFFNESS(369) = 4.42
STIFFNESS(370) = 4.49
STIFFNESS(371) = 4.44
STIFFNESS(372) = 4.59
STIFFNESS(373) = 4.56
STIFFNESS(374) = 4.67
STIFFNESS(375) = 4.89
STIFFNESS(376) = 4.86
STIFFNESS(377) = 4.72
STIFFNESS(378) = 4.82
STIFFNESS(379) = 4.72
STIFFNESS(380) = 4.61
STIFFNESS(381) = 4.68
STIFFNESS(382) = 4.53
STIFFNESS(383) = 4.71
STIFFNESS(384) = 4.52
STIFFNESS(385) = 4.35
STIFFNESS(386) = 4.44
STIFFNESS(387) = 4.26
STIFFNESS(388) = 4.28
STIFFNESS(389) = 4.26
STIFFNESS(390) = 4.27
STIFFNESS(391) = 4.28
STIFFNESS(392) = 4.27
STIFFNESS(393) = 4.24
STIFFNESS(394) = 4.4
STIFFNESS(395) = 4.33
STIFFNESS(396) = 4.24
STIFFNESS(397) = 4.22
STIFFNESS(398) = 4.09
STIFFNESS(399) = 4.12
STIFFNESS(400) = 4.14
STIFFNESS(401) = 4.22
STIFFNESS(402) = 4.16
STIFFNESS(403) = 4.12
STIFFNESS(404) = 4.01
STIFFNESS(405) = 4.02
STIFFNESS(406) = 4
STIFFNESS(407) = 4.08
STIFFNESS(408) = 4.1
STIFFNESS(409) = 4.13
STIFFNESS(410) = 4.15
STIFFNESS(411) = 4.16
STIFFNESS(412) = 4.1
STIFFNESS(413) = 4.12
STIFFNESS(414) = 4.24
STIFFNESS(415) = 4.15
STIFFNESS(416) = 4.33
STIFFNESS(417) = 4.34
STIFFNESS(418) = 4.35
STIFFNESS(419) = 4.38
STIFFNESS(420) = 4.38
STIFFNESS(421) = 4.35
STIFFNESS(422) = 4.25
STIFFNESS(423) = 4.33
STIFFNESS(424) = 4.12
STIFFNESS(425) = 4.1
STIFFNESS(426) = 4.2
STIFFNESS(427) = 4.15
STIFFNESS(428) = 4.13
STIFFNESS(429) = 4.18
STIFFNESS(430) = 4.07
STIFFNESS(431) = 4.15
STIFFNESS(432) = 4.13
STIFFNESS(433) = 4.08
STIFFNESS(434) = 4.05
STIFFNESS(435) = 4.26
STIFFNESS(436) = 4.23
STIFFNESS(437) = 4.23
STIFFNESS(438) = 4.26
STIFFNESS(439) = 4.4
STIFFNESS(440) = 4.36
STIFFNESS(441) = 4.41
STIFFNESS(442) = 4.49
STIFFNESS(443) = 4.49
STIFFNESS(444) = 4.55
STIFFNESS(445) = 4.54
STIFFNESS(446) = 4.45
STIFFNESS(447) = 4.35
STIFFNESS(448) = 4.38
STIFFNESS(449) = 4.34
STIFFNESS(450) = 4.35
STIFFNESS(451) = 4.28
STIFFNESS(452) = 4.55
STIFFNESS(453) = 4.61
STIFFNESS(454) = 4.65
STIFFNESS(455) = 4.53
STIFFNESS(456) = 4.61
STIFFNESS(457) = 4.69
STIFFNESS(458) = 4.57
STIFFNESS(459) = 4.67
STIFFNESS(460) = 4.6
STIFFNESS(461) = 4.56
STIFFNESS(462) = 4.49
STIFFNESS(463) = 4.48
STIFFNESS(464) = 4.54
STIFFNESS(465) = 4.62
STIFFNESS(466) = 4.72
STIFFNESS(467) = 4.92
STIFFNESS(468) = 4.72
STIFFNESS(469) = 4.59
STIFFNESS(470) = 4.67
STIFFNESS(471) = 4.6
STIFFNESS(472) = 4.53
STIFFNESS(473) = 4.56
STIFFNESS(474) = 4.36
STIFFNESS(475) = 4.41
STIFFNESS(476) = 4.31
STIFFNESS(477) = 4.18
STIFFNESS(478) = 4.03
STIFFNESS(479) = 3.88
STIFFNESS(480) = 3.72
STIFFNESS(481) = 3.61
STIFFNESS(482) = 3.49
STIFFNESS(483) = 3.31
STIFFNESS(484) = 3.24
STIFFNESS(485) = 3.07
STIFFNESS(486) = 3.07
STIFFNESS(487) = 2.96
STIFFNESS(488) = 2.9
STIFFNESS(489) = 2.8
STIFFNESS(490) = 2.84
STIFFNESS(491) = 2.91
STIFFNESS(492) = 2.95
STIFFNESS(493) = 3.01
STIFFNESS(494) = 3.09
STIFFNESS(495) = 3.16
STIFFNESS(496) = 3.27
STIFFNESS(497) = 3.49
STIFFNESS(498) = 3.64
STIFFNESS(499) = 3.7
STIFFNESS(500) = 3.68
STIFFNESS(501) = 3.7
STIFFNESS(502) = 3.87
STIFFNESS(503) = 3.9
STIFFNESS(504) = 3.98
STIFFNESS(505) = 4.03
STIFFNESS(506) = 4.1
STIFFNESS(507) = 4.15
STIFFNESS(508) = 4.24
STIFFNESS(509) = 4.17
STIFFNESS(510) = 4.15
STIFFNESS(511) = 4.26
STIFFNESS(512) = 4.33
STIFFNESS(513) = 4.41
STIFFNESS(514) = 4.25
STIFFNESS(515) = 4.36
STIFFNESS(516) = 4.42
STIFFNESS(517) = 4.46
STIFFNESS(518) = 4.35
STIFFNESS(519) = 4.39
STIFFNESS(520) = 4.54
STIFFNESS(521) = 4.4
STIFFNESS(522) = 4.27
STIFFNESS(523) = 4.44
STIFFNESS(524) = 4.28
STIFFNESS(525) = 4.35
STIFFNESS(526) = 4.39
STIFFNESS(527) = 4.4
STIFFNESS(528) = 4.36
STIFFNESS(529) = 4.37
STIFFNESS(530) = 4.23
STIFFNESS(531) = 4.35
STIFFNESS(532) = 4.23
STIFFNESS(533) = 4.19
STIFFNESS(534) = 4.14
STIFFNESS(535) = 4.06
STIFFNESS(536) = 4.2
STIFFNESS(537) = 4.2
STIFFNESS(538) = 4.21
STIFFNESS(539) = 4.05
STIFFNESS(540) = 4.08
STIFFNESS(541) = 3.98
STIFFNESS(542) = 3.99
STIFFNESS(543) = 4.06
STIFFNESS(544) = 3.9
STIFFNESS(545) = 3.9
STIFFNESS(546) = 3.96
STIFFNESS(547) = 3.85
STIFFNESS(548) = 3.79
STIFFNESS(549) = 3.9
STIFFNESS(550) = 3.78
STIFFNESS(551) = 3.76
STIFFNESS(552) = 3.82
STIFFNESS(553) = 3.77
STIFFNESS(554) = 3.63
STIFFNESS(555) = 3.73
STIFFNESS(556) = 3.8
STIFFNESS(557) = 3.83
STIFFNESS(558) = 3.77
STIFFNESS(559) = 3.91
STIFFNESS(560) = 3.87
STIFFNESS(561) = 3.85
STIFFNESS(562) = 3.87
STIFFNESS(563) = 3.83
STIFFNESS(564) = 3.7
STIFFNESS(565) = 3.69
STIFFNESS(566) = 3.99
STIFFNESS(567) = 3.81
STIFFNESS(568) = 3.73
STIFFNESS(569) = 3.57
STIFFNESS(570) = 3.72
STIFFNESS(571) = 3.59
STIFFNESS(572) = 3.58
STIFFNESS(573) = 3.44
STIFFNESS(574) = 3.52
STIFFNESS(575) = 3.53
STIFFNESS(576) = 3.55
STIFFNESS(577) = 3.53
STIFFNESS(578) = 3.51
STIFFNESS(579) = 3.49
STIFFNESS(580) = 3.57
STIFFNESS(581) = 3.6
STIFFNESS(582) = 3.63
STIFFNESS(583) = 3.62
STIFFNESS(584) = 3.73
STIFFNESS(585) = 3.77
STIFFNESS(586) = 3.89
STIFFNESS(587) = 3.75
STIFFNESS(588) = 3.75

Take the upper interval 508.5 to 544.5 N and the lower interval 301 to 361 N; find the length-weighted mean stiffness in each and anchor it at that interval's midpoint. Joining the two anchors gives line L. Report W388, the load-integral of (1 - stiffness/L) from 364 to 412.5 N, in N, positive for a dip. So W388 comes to 2.3 N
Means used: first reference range 4.73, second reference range 4.26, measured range 4.38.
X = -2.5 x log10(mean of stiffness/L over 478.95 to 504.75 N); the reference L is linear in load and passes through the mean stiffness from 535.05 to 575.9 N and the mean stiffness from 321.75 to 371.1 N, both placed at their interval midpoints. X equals 0.21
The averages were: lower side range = 4.64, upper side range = 3.83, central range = 3.35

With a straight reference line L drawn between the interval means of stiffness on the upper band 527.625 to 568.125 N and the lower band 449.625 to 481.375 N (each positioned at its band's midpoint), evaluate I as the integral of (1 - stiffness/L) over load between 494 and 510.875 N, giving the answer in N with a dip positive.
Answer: 1.7 N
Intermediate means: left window 4.46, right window 3.96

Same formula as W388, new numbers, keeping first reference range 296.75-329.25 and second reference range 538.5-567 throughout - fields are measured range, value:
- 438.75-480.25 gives -2.4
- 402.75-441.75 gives 1.7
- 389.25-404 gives 0.9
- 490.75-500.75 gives 1.9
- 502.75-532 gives -2.1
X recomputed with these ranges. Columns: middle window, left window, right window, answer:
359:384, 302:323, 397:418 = -0.05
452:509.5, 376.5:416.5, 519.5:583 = 0.03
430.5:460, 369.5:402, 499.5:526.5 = -0.02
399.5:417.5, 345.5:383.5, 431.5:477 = 0.10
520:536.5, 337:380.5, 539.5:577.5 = -0.10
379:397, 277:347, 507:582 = 0.02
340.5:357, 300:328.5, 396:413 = -0.03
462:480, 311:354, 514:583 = -0.06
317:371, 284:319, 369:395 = -0.01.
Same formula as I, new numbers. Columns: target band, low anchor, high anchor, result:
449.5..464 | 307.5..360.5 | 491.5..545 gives -0.9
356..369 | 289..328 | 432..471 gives 0.2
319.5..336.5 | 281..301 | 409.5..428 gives -0.8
